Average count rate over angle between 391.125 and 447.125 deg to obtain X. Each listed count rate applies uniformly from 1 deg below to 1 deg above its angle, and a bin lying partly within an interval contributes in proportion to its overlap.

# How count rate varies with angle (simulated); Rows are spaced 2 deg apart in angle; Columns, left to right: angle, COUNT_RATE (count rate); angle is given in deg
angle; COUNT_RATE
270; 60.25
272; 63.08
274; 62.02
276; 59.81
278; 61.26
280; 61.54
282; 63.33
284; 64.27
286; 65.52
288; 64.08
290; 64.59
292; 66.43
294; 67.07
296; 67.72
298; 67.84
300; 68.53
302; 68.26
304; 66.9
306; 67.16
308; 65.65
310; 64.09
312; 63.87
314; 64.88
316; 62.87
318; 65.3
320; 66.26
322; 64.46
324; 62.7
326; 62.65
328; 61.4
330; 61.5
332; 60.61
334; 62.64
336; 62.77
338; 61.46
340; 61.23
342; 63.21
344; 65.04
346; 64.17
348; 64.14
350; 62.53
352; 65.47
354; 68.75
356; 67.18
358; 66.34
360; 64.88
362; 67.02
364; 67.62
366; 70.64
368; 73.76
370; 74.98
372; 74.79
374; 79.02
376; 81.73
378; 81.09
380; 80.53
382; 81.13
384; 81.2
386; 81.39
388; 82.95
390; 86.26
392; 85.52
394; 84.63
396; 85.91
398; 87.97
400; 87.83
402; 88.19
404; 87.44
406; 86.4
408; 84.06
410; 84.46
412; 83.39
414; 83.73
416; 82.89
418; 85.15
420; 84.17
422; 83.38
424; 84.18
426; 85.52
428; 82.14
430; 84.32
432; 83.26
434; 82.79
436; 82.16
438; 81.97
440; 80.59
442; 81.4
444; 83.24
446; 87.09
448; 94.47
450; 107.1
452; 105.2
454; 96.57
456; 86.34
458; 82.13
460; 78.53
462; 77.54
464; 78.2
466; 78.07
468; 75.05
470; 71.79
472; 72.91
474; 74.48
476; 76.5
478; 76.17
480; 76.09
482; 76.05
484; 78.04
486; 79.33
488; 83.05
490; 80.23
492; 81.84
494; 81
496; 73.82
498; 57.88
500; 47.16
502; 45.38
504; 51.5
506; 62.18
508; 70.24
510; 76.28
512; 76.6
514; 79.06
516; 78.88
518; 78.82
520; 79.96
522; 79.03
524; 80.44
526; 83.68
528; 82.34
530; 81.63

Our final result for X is 84.4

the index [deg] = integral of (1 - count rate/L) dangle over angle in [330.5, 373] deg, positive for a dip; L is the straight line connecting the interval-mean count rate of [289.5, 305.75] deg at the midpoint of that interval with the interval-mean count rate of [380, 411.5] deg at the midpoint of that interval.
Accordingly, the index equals 6.0 deg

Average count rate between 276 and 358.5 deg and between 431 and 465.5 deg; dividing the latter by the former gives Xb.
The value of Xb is 1.34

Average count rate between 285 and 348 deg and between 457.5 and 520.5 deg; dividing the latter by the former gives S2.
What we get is 1.14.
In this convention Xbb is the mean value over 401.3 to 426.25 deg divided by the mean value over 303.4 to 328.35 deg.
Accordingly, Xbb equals 1.3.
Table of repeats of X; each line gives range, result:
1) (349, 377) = 70.3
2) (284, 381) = 66.9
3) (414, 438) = 83.6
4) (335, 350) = 63.1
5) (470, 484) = 75.3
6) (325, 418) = 74.5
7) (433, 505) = 78.4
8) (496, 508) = 56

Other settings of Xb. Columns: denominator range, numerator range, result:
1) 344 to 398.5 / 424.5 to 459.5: 1.16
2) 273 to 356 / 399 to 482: 1.30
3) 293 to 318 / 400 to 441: 1.27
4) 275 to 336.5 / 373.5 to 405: 1.30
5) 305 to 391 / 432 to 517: 1.13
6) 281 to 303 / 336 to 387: 1.07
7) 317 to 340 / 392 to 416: 1.36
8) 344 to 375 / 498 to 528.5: 1.03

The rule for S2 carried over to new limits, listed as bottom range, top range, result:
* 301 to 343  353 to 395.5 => 1.20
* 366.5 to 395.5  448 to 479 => 1.03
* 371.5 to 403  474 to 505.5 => 0.85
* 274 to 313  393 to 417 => 1.32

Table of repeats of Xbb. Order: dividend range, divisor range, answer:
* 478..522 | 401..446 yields 0.86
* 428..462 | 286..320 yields 1.32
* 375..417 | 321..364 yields 1.32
